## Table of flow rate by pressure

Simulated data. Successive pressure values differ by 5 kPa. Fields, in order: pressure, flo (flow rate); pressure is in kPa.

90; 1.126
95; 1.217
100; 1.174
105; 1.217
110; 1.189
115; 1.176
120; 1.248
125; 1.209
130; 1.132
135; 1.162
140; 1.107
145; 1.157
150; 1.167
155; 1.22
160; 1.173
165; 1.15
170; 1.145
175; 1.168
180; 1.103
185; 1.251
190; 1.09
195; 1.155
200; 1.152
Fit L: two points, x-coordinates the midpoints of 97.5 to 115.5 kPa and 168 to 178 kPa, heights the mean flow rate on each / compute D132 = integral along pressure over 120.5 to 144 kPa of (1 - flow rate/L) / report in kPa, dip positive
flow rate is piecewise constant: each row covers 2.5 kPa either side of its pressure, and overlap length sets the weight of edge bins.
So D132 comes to 0.3 kPa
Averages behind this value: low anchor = 1.19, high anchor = 1.15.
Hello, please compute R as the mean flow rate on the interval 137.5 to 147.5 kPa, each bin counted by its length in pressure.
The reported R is 1.13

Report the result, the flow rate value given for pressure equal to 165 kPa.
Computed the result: 1.15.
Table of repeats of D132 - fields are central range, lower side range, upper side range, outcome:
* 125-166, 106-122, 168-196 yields 0.6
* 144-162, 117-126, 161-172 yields -0.1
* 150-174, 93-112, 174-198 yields -0.1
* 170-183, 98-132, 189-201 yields 0.1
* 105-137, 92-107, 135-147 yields -0.6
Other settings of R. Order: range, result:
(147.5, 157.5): 1.19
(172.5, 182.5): 1.14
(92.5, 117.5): 1.19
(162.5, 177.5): 1.15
